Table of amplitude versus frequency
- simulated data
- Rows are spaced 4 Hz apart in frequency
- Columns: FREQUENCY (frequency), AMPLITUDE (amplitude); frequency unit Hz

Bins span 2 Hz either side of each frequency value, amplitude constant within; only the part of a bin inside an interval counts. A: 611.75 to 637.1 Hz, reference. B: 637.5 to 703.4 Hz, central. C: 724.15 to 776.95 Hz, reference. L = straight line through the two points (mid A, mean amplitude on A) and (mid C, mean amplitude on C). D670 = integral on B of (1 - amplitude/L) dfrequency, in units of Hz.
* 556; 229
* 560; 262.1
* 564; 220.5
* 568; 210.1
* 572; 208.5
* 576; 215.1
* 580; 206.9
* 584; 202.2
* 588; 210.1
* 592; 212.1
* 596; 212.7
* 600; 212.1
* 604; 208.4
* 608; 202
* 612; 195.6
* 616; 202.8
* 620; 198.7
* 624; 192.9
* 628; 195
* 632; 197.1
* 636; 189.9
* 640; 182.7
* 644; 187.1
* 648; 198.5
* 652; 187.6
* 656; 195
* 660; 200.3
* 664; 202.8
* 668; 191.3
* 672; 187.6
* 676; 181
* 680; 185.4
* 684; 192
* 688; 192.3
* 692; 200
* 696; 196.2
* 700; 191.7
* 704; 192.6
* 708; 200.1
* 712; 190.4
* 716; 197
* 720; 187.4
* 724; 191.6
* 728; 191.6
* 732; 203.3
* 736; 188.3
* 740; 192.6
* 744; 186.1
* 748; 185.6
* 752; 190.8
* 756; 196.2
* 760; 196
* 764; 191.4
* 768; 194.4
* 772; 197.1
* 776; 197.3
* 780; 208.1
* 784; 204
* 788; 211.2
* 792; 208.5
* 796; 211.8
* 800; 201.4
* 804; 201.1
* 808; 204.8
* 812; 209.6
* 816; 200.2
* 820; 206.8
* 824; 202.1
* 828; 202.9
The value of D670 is 1.0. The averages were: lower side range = 196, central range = 192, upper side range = 193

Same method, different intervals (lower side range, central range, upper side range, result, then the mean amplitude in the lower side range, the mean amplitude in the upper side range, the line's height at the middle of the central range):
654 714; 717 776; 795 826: 1.85 Hz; 193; 204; 199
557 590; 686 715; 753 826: 1.89 Hz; 217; 202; 208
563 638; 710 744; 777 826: 2.14 Hz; 205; 206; 205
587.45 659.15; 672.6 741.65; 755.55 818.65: 2.78 Hz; 199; 202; 201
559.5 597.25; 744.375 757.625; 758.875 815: 0.94 Hz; 214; 203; 205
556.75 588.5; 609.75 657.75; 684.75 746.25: 3.17 Hz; 218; 193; 207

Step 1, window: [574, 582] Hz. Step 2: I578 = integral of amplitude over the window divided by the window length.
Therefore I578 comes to 211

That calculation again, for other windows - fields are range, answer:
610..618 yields 199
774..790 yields 205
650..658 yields 191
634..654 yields 189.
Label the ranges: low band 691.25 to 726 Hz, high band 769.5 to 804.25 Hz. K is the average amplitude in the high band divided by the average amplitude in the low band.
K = 1.05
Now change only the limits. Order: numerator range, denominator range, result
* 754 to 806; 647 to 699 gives 1.04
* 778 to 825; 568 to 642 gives 1.02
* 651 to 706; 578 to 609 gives 0.92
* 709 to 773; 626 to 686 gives 1.01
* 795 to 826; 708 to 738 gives 1.06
